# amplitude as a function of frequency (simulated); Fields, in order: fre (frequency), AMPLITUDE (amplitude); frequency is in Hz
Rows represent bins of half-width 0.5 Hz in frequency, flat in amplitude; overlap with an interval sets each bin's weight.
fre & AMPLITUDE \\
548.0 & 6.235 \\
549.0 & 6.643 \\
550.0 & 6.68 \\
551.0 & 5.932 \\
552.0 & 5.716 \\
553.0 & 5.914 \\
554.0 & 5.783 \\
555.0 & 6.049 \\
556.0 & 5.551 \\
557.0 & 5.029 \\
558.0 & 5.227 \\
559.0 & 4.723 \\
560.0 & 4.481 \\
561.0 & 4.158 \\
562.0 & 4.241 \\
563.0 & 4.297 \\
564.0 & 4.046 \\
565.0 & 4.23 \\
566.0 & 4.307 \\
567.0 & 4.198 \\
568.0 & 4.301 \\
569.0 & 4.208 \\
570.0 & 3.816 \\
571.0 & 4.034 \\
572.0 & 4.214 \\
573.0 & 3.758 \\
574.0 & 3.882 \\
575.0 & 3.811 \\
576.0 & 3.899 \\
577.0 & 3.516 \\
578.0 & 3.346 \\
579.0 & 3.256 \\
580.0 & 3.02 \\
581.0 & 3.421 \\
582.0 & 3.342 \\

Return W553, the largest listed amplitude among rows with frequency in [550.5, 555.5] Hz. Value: 6.049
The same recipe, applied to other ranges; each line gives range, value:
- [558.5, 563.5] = 4.723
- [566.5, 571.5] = 4.301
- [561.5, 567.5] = 4.307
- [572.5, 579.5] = 3.899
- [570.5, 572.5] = 4.214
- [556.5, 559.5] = 5.227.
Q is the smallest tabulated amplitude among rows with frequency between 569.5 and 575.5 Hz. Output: 3.758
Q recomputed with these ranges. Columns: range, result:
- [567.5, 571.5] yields 3.816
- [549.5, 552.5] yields 5.716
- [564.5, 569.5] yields 4.198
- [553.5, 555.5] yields 5.783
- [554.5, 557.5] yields 5.029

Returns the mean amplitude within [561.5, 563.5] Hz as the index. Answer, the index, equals 4.27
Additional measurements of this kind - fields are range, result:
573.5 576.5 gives 3.86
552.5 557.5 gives 5.67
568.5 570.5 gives 4.01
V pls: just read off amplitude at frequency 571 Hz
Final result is 4.034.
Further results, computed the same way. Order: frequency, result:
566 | 4.307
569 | 4.208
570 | 3.816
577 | 3.516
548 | 6.235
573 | 3.758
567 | 4.198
